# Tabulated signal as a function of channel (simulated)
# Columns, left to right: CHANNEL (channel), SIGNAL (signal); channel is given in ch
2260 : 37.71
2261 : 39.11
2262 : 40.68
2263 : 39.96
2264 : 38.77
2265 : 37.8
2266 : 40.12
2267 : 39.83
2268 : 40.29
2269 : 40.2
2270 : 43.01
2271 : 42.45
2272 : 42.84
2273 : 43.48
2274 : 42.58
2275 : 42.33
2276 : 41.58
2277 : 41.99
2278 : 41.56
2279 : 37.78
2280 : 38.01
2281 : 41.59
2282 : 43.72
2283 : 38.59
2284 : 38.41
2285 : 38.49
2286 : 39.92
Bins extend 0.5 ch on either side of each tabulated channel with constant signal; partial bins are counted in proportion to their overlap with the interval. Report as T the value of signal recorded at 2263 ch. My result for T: 39.96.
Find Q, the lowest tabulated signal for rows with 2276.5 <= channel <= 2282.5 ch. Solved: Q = 37.78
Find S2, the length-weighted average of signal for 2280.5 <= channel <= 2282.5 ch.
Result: 42.7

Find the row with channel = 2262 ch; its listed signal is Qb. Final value 40.68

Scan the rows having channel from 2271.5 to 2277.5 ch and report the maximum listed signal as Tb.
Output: 43.48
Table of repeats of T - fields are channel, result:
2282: 43.72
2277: 41.99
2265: 37.8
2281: 41.59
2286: 39.92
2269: 40.2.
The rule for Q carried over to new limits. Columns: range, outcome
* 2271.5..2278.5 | 41.56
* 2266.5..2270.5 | 39.83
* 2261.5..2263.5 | 39.96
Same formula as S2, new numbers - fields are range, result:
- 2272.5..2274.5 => 43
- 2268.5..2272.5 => 42.1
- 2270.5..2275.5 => 42.7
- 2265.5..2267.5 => 40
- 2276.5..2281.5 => 40.2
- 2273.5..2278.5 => 42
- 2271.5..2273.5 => 43.2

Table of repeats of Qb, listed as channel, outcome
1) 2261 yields 39.11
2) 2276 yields 41.58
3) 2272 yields 42.84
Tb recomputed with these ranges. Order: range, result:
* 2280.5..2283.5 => 43.72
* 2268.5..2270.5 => 43.01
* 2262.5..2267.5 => 40.12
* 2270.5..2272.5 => 42.84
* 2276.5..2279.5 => 41.99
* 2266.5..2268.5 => 40.29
